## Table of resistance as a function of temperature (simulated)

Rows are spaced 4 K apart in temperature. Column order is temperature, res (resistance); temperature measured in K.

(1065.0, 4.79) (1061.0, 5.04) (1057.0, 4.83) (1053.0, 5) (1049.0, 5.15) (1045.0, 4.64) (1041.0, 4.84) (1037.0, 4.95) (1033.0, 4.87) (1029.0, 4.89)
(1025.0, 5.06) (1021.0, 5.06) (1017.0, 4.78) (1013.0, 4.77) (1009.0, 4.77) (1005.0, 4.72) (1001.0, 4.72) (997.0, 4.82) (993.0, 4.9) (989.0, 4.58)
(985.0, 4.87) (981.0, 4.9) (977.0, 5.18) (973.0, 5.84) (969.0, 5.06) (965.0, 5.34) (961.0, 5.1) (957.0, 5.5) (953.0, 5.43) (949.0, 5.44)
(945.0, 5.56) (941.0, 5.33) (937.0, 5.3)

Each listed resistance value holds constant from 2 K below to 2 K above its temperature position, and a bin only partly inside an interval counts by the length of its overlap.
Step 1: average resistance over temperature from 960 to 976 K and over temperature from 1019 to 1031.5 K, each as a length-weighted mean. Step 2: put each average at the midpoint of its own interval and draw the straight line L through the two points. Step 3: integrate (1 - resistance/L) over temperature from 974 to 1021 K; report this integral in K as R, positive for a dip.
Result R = 2.8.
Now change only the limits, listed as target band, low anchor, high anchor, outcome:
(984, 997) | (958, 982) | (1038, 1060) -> 1.0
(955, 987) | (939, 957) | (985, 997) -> -0.9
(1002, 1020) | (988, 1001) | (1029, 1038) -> 0.2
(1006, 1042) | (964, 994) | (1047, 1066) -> 1.0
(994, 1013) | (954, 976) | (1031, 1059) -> 1.4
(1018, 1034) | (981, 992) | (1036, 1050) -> -0.4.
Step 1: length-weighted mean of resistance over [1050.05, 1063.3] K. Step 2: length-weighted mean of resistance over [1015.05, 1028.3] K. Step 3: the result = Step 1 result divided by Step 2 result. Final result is 1.00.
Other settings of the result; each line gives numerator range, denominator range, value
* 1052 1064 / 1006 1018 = 1.04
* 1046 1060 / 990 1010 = 1.04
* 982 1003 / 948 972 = 0.90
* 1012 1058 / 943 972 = 0.91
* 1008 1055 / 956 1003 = 0.97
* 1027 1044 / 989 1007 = 1.02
